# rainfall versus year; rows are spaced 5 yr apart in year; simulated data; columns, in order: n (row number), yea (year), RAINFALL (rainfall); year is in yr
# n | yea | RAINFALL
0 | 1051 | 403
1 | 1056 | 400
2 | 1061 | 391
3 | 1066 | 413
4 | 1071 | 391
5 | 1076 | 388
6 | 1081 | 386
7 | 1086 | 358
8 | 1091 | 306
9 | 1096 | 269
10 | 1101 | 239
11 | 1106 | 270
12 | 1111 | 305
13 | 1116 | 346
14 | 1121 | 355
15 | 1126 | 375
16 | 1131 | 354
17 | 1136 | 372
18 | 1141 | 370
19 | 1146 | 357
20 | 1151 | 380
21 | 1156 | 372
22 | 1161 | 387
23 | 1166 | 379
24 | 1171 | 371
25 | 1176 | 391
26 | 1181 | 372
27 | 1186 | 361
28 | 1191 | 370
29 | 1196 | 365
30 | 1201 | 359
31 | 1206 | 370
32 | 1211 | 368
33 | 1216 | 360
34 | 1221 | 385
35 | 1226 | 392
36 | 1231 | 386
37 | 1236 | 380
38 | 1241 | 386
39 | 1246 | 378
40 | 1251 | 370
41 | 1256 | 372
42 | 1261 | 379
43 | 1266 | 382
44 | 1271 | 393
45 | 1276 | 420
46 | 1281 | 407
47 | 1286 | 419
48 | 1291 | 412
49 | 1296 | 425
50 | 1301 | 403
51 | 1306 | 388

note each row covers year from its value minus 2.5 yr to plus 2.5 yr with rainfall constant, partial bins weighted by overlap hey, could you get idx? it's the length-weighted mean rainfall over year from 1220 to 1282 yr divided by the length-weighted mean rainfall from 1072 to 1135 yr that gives 1.2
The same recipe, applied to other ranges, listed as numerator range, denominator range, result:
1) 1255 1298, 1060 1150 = 1.16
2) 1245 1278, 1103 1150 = 1.12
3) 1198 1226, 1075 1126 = 1.15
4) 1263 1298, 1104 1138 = 1.20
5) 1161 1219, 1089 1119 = 1.28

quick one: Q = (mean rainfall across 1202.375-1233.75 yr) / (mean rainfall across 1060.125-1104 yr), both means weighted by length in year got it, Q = 1.09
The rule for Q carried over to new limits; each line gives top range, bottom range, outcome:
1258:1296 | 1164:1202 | 1.08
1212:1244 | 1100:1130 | 1.19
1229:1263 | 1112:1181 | 1.03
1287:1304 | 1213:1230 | 1.09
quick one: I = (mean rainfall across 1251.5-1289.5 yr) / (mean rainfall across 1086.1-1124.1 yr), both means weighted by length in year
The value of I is 1.30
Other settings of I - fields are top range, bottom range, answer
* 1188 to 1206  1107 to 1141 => 1.05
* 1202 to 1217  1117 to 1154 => 1.00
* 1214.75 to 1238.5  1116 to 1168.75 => 1.03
